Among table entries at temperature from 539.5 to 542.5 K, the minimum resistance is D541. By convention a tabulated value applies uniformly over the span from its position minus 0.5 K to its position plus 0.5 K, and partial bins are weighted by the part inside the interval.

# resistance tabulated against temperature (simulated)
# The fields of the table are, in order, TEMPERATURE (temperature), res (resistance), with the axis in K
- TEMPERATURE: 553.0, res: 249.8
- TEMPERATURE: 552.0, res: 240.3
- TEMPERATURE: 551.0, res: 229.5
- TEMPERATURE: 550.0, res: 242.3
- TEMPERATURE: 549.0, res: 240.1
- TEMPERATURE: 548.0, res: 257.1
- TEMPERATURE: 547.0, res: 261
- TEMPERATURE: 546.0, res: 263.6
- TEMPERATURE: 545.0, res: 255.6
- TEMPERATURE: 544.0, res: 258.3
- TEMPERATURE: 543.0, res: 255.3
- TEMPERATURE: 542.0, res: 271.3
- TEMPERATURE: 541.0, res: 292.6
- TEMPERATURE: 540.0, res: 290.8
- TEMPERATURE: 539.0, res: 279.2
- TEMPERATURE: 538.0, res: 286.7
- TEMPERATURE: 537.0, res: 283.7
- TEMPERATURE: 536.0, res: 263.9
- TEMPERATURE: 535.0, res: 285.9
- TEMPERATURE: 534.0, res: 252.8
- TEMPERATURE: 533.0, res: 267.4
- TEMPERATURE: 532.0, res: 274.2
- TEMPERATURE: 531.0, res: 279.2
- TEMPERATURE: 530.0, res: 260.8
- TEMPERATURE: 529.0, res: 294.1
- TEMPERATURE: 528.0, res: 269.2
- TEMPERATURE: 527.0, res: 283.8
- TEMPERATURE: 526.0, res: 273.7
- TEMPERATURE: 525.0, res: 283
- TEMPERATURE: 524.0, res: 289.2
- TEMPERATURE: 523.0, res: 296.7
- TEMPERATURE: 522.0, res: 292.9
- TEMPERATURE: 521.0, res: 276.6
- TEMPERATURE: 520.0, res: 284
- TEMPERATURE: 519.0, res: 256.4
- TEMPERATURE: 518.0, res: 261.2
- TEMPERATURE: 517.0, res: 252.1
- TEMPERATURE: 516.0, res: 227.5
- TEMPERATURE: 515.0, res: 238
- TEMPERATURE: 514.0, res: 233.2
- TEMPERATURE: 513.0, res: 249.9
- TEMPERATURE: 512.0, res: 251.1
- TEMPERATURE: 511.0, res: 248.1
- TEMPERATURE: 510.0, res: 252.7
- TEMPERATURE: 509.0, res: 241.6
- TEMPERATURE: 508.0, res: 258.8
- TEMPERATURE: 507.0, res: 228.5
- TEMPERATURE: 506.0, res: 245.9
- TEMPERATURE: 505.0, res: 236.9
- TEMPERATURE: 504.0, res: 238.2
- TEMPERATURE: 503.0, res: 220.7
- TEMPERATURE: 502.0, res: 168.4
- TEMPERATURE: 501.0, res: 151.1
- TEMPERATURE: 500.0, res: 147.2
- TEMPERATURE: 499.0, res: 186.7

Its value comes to 271.3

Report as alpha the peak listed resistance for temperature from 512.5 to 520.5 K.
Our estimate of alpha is 284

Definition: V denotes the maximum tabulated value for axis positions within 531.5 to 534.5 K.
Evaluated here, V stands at 274.2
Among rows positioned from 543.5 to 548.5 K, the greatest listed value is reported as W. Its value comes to 263.6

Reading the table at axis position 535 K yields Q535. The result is 285.9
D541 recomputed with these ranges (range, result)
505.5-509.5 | 228.5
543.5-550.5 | 240.1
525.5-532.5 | 260.8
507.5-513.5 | 241.6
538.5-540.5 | 279.2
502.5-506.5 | 220.7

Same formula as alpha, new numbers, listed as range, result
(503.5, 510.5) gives 258.8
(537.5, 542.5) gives 292.6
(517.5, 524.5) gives 296.7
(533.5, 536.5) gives 285.9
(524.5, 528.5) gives 283.8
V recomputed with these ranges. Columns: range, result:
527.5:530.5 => 294.1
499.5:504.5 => 238.2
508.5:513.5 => 252.7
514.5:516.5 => 238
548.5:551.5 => 242.3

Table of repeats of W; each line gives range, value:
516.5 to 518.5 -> 261.2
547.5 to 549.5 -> 257.1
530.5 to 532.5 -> 279.2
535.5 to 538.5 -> 286.7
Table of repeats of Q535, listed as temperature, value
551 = 229.5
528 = 269.2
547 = 261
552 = 240.3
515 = 238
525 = 283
